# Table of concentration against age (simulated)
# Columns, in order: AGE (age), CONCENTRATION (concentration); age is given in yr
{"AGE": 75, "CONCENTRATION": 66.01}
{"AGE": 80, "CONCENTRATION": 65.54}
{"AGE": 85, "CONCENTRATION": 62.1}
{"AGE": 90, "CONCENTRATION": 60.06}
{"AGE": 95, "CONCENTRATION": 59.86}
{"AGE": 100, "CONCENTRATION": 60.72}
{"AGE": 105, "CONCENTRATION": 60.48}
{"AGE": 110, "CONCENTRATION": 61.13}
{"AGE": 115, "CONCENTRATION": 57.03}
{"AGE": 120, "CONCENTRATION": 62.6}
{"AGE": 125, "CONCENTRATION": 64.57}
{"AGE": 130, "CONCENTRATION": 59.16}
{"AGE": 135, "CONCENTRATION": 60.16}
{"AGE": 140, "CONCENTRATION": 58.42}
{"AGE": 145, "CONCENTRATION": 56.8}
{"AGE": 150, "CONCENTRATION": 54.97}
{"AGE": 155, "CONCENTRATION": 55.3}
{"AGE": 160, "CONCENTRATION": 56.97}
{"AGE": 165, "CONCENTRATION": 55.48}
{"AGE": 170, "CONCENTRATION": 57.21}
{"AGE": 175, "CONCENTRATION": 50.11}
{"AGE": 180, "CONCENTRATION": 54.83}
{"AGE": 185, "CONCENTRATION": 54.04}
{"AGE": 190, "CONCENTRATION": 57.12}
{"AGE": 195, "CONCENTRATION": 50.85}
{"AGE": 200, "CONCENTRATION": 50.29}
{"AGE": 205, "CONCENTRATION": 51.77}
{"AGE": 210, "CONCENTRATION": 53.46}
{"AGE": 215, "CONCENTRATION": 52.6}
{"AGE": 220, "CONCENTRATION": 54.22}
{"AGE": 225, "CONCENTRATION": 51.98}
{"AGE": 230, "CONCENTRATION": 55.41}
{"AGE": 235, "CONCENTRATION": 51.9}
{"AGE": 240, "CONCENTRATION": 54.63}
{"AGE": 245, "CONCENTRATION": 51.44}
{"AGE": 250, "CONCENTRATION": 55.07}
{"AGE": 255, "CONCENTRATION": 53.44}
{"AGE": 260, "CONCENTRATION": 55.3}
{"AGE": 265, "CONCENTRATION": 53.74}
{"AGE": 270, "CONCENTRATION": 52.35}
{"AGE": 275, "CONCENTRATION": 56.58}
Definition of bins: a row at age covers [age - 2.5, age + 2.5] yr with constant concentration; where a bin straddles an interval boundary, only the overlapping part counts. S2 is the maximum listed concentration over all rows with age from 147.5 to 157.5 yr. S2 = 55.3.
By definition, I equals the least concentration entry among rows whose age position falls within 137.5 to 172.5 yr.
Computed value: 54.97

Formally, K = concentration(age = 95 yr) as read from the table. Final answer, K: 59.86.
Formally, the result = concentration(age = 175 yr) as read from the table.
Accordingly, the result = 50.11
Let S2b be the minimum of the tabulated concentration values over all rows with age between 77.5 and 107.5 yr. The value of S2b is 59.86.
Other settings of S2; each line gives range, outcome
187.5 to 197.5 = 57.12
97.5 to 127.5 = 64.57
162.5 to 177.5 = 57.21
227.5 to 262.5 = 55.41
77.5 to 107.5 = 65.54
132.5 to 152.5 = 60.16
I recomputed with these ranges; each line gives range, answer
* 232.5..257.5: 51.44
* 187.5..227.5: 50.29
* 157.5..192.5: 50.11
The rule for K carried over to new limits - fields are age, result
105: 60.48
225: 51.98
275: 56.58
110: 61.13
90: 60.06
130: 59.16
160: 56.97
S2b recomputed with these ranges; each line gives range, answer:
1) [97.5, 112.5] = 60.48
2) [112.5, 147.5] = 56.8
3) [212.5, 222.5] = 52.6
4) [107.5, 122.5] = 57.03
